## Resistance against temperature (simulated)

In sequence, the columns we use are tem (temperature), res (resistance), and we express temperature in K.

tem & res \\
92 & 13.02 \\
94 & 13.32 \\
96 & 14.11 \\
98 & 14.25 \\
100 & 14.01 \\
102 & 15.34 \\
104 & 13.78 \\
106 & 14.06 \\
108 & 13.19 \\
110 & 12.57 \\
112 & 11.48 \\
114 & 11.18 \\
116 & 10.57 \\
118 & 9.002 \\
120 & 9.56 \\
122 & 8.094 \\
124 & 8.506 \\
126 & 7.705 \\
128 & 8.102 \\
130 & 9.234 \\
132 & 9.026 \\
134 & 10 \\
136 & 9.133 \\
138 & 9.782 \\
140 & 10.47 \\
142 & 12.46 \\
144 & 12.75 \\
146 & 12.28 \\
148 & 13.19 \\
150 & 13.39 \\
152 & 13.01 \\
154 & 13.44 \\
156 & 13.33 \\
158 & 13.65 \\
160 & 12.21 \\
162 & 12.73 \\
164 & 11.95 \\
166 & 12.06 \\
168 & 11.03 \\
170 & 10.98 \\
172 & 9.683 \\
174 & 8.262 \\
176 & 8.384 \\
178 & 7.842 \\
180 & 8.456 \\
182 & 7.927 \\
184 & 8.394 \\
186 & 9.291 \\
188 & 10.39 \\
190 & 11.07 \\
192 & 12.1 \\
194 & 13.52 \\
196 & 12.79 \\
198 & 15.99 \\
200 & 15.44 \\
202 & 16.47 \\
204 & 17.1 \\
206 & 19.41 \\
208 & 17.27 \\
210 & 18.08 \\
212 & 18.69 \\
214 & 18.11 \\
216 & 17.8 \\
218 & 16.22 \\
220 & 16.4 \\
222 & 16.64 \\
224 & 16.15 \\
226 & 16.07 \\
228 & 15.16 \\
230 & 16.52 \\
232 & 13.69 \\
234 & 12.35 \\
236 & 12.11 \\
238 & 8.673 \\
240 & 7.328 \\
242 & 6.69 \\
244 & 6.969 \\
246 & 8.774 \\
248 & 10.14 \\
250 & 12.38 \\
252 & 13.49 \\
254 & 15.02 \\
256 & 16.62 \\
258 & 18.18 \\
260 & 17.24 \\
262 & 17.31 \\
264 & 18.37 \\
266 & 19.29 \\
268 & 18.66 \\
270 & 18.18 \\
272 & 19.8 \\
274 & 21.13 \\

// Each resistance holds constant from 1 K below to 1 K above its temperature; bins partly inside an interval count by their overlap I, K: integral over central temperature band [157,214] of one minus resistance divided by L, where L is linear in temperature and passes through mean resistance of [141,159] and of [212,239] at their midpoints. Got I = 6.0 K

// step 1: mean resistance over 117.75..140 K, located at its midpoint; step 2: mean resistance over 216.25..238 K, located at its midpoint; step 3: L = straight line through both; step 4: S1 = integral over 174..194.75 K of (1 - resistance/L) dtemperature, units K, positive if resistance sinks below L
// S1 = 4.6 K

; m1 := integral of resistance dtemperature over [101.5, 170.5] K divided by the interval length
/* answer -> 11.4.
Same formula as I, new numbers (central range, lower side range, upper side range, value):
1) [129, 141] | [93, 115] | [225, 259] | 3.2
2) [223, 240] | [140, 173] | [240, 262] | -1.3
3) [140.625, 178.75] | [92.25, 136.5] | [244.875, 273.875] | 2.9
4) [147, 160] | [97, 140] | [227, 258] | -2.4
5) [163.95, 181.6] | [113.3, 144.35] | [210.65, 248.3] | 2.5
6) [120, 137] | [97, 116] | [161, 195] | 4.8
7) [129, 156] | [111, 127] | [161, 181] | -4.6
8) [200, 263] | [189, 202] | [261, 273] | 5.2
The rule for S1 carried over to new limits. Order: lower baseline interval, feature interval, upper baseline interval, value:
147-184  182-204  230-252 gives -3.5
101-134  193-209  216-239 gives -2.6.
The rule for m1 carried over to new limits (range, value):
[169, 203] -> 11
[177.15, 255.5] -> 13.3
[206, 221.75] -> 17.6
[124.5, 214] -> 12.1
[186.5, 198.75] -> 12.4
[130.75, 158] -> 11.8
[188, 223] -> 15.9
